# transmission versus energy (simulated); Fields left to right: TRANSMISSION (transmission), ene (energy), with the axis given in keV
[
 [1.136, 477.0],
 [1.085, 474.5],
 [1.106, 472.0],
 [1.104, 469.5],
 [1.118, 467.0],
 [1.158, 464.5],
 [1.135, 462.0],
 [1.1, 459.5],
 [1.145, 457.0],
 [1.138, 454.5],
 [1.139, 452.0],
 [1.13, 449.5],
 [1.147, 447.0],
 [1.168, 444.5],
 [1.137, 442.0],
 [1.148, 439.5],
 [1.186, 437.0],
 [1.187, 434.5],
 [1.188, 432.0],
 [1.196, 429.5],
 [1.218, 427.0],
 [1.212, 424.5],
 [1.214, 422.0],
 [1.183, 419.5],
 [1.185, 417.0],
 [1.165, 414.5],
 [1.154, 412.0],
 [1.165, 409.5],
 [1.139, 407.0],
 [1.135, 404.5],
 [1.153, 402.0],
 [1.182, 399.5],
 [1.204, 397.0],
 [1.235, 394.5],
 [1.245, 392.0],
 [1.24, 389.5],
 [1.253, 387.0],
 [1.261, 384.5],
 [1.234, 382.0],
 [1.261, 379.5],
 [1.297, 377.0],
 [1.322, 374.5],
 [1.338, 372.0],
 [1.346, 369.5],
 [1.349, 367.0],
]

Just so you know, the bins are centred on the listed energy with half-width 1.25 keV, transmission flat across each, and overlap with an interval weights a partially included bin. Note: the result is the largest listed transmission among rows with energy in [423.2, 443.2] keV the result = 1.218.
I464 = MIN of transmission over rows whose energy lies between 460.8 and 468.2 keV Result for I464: 1.118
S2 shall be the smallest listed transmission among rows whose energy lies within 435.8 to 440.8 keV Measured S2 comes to 1.148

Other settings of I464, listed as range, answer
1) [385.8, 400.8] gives 1.182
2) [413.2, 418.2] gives 1.165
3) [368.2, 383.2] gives 1.234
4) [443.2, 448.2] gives 1.147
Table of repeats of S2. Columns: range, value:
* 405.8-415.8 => 1.139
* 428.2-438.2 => 1.186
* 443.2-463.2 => 1.1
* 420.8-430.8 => 1.196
